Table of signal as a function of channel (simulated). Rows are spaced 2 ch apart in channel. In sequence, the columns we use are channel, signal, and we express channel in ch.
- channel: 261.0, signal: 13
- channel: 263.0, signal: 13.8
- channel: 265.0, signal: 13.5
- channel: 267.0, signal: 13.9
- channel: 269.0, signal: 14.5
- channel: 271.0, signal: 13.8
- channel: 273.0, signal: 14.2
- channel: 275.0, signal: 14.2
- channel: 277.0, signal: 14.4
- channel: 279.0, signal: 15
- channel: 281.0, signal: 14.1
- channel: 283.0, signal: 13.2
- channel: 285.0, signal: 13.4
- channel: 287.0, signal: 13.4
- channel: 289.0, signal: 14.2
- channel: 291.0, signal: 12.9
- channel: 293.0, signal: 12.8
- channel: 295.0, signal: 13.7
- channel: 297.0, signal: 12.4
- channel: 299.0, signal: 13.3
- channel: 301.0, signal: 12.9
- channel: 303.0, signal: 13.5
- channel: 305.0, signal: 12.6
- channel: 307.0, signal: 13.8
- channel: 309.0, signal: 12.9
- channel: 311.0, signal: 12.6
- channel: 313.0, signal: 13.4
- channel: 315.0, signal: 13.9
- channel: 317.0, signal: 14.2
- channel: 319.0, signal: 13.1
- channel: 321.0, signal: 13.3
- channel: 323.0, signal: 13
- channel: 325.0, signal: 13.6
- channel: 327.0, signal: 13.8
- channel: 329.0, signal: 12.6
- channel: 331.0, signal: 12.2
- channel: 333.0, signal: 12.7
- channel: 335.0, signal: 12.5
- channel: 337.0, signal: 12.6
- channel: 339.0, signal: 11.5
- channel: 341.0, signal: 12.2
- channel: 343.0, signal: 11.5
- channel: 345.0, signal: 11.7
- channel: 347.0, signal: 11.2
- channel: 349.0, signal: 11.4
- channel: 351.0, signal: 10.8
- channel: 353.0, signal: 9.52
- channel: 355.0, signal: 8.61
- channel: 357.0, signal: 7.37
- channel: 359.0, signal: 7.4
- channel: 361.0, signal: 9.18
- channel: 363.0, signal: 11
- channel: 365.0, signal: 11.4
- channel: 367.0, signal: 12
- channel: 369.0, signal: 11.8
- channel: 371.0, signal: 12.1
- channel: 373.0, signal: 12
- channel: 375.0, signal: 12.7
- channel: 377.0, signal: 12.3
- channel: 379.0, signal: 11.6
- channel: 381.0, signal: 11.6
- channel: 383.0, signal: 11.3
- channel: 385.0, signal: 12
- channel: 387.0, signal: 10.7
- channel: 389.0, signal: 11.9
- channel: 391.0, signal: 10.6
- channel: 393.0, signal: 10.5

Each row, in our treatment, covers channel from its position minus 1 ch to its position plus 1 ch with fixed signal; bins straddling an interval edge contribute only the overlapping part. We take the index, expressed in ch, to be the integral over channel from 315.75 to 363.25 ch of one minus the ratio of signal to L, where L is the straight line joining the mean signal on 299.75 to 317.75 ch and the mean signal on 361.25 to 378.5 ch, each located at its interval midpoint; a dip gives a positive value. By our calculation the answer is 3.8 ch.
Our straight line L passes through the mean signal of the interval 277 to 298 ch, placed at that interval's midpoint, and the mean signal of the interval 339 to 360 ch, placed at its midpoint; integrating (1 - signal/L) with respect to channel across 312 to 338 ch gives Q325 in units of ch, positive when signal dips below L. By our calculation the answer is -3.6 ch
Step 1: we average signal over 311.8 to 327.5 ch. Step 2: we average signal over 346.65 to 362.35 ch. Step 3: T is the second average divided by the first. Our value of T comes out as 0.70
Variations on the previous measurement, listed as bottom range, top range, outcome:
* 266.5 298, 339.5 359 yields 0.75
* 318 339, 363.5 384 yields 0.92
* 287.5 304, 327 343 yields 0.94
